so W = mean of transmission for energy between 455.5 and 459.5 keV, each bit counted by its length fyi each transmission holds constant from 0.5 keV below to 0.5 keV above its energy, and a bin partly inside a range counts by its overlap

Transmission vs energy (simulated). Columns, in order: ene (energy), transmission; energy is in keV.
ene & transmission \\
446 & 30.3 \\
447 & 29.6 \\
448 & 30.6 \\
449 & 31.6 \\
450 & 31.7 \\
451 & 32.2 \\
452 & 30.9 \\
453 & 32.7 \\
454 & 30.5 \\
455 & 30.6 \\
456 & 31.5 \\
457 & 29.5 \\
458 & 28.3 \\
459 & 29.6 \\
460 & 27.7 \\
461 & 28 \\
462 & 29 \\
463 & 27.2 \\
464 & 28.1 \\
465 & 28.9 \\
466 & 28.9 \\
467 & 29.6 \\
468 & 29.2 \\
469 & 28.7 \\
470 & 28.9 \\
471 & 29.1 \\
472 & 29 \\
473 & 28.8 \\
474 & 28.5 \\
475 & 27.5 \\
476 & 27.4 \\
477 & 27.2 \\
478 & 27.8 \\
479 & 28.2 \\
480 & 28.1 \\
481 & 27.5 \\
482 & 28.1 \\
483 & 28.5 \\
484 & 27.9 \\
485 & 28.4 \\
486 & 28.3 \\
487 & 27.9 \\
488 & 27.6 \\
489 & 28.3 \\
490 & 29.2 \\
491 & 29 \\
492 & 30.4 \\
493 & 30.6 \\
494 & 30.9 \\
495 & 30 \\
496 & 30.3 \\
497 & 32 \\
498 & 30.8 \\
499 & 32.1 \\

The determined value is 29.7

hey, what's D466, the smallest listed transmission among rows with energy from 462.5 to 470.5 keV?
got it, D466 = 27.2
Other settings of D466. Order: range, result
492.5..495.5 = 30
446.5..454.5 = 29.6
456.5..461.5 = 27.7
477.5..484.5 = 27.5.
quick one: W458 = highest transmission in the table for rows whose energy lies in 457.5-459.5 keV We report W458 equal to 29.6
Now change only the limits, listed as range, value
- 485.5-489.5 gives 28.3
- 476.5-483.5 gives 28.5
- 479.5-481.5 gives 28.1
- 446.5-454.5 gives 32.7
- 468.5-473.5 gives 29.1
